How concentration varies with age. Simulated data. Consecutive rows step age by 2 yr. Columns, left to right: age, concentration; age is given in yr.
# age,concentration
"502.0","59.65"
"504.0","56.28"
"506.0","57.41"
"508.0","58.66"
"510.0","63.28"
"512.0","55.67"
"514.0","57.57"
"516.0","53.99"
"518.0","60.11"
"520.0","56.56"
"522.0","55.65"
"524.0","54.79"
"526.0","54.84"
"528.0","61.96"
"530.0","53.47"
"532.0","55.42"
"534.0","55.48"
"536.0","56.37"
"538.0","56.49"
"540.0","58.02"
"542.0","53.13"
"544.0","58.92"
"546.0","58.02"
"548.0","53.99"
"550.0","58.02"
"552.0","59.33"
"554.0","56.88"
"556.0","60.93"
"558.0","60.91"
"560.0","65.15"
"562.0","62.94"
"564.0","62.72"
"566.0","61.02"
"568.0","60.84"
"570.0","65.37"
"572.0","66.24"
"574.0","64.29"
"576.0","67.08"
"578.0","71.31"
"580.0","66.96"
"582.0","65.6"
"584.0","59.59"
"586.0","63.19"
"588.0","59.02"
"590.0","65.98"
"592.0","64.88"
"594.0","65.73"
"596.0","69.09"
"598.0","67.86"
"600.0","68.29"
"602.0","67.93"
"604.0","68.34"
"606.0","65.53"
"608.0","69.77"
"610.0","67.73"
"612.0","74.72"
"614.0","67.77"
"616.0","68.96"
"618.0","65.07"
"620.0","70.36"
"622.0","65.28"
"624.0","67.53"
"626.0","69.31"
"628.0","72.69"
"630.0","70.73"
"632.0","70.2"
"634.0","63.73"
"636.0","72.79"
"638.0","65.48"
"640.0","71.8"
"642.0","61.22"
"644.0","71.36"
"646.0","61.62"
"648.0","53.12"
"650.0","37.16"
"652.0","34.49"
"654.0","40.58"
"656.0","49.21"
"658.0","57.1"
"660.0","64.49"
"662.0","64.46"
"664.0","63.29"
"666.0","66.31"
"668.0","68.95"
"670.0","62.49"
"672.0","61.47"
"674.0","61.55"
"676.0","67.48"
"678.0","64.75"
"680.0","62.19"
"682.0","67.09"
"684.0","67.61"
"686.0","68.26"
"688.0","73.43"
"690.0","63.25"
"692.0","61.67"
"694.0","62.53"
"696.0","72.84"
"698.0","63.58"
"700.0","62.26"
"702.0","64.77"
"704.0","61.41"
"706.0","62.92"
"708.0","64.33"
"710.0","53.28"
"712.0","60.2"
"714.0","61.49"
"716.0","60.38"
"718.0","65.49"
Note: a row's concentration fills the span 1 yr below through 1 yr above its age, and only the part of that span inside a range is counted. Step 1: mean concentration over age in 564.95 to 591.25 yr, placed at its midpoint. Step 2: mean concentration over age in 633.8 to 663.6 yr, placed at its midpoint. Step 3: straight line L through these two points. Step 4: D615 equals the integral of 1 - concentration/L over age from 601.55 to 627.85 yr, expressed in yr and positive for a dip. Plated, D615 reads -3.2 yr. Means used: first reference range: 64.3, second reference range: 57.9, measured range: 68.5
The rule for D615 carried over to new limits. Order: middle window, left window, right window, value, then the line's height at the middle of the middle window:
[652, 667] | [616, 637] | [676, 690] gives 2.5 yr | 67.7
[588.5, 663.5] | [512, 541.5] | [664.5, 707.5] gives -2.9 yr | 61.8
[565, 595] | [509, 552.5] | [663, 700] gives -2.4 yr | 59.6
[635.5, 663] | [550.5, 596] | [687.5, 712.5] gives 2.7 yr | 63.5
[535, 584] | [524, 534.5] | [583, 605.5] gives -0.6 yr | 60.5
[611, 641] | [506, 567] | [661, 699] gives -3.1 yr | 62.6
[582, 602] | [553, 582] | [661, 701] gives -0.3 yr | 64.1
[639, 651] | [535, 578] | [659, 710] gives 0.8 yr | 63.4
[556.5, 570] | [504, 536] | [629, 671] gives -1.0 yr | 58.1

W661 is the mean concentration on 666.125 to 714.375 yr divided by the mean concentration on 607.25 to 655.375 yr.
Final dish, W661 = 1.01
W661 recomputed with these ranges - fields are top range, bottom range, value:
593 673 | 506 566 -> 1.11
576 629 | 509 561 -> 1.17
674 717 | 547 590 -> 1.02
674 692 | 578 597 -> 1.02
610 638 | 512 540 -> 1.22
